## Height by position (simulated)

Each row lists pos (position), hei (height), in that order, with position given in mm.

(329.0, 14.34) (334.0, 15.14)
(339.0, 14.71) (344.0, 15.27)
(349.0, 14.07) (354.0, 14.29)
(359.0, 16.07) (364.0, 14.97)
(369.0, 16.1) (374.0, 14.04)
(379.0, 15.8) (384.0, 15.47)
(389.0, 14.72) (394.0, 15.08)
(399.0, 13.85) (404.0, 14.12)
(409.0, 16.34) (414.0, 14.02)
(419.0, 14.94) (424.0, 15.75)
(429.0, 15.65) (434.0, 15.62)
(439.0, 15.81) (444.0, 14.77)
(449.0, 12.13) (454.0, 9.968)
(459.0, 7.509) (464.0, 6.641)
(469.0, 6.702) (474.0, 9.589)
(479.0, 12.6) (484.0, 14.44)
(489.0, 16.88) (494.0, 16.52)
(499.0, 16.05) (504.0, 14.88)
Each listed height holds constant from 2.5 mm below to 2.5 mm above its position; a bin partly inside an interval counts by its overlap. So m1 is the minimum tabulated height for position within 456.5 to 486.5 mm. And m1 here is 6.641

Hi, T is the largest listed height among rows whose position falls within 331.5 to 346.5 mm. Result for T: 15.27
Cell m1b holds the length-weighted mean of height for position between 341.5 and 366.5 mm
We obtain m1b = 14.9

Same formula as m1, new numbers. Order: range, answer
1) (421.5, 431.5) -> 15.65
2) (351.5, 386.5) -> 14.04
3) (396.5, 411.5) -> 13.85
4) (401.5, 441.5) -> 14.02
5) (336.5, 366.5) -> 14.07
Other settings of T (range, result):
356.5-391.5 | 16.1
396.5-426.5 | 16.34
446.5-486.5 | 14.44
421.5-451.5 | 15.81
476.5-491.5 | 16.88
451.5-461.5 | 9.968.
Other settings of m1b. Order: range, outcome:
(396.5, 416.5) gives 14.6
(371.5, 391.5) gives 15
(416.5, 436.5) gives 15.5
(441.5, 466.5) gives 10.2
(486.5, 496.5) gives 16.7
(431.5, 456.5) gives 13.7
